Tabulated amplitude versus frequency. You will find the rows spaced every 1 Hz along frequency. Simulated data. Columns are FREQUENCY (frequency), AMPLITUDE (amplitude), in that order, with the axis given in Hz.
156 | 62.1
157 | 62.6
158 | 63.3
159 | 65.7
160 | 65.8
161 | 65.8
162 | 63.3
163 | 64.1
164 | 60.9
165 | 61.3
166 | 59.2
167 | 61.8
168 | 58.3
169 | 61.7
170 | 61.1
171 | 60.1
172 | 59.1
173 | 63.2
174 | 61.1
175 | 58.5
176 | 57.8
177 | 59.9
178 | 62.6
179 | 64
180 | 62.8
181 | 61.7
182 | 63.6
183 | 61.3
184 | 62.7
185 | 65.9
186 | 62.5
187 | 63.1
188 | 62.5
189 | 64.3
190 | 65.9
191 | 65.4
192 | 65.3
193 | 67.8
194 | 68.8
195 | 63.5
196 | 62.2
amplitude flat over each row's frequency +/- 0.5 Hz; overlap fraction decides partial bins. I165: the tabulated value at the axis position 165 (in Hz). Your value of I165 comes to 61.3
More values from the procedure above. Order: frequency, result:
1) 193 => 67.8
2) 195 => 63.5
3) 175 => 58.5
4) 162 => 63.3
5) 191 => 65.4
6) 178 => 62.6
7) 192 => 65.3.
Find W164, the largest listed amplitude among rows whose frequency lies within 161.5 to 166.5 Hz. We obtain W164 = 64.1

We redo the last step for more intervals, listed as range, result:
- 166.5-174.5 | 63.2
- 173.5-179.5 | 64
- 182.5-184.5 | 62.7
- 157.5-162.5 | 65.8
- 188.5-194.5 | 68.8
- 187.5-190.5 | 65.9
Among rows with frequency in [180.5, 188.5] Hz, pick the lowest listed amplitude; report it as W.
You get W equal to 61.3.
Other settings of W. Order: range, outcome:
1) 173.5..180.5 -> 57.8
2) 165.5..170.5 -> 58.3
